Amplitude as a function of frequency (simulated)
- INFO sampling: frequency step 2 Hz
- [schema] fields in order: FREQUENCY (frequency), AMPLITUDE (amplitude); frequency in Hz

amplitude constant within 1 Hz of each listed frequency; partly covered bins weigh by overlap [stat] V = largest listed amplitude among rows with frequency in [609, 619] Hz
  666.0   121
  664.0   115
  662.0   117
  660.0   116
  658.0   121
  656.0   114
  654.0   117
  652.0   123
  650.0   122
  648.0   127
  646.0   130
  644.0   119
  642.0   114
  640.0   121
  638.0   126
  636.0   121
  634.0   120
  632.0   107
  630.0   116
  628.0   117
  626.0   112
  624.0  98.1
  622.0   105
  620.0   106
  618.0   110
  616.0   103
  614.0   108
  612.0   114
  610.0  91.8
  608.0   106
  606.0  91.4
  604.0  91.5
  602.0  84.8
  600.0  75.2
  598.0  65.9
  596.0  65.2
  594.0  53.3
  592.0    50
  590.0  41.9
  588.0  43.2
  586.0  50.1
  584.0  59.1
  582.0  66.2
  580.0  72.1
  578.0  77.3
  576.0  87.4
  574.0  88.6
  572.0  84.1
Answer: 114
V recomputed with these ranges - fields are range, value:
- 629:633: 116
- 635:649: 130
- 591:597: 65.2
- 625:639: 126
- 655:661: 121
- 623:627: 112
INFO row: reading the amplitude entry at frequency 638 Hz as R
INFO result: 126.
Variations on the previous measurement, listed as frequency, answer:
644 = 119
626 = 112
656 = 114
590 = 41.9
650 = 122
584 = 59.1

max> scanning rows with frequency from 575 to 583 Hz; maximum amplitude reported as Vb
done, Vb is 87.4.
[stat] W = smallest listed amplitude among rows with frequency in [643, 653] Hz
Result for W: 119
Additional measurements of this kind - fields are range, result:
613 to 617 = 103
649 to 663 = 114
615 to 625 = 98.1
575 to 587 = 50.1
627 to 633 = 107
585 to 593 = 41.9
